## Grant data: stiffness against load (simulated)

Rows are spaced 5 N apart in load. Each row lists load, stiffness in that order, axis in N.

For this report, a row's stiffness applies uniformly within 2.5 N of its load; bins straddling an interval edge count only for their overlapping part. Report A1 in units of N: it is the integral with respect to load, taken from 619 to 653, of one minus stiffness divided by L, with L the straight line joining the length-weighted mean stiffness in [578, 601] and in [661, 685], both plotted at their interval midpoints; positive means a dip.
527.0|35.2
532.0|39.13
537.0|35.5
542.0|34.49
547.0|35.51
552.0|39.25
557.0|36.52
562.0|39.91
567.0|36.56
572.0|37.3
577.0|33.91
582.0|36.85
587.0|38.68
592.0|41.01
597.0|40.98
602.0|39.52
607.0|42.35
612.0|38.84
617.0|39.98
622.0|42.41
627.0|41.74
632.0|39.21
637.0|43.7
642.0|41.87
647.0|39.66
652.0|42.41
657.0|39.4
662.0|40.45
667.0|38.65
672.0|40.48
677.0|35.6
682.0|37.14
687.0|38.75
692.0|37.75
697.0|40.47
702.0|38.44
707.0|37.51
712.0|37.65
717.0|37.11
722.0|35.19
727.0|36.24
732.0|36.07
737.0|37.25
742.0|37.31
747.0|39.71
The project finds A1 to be -2.5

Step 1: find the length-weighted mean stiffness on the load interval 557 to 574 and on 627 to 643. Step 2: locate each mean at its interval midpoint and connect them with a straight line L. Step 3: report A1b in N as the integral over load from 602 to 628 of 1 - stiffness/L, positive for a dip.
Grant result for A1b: -0.3 N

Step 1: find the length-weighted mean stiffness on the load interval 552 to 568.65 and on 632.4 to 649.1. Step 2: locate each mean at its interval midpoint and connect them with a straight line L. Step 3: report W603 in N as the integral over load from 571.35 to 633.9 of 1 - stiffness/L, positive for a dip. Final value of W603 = 0.5 N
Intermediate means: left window 38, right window 41.5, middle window 39.5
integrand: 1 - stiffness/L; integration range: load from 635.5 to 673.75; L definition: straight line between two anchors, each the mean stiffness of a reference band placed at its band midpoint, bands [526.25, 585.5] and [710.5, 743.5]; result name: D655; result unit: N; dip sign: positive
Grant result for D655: -4.2 N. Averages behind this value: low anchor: 36.8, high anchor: 36.6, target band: 40.8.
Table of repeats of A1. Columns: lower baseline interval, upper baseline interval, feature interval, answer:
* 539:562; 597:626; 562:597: 0.8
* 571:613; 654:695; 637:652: -1.1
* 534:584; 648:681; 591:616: -1.8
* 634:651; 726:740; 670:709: 0.8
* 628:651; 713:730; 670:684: 0.5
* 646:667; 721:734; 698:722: -0.4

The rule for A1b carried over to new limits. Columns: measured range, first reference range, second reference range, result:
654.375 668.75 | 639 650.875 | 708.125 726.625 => 0.2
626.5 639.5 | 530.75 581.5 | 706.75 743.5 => -1.7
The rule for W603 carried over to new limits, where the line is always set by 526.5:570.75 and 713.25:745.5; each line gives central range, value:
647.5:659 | -1.2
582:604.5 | -1.7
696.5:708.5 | -0.6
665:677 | -0.7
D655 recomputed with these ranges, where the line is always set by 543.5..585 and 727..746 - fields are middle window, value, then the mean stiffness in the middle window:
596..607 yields -1.09 N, 40.6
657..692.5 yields -1.46 N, 38.5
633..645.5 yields -1.74 N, 42.1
